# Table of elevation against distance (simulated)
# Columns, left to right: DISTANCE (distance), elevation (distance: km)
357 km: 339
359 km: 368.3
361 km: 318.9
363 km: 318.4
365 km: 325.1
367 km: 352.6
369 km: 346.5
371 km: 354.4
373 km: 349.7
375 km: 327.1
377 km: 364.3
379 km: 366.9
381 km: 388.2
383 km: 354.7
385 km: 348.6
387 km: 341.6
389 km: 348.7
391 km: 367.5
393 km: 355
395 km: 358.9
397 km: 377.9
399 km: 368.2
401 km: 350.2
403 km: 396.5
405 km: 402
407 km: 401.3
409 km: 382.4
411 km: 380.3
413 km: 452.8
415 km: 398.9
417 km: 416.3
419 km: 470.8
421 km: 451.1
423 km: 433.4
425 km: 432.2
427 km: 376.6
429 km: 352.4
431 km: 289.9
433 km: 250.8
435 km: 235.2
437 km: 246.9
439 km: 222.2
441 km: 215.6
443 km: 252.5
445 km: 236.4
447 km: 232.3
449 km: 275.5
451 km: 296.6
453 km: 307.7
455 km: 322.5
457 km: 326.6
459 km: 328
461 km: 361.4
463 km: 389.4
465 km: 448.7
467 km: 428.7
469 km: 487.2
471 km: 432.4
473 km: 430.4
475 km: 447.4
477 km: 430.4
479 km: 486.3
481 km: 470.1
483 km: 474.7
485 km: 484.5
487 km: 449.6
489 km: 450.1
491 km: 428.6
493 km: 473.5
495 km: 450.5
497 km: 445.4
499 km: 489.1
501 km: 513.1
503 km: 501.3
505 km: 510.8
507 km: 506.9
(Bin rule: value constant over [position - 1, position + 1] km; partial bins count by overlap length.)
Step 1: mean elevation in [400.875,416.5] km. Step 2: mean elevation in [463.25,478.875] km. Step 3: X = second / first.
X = 1.11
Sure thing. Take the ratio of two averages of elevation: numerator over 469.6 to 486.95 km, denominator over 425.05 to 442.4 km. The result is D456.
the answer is 1.62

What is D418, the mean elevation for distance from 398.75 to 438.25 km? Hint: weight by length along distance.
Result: 374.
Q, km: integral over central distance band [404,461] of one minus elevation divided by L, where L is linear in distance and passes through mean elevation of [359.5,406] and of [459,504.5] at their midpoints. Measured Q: 9.2 km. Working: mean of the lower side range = 356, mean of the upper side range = 451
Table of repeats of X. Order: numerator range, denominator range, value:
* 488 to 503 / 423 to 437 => 1.43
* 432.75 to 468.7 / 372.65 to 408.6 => 0.83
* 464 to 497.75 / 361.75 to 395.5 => 1.29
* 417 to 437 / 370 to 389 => 1.02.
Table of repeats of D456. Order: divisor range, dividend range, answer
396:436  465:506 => 1.22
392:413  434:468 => 0.79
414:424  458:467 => 0.89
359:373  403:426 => 1.24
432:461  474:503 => 1.72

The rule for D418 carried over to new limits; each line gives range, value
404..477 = 357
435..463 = 281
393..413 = 382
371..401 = 358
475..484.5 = 464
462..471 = 438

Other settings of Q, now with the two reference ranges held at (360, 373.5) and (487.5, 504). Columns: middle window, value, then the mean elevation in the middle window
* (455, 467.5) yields 1.7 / 374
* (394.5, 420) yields -1.2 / 397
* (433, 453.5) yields 8.1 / 251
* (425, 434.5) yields 1.8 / 325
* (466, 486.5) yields -0.4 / 457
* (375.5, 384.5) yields -0.4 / 365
